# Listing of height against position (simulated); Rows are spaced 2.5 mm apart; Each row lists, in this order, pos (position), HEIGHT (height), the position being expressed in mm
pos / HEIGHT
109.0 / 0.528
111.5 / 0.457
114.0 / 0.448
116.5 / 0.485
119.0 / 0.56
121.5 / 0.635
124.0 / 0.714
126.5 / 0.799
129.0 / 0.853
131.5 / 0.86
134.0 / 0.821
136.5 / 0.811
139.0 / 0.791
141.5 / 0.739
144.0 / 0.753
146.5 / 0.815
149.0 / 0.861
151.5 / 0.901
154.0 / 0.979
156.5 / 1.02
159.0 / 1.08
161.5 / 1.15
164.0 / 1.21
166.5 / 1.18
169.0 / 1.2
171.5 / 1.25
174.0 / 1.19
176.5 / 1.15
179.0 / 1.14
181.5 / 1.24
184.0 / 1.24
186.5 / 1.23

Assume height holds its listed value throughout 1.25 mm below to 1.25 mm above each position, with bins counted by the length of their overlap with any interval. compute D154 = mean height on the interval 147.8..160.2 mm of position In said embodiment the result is 0.968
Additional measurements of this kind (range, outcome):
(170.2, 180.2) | 1.18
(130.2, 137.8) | 0.831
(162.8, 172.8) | 1.21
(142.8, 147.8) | 0.785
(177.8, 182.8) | 1.19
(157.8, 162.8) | 1.12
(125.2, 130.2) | 0.825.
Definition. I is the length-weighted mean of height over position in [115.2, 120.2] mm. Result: 0.521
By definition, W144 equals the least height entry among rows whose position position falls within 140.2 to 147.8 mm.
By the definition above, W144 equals 0.739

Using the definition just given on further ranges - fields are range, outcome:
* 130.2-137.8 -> 0.811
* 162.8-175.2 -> 1.18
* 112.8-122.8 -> 0.448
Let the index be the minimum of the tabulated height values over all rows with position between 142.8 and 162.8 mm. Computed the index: 0.753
